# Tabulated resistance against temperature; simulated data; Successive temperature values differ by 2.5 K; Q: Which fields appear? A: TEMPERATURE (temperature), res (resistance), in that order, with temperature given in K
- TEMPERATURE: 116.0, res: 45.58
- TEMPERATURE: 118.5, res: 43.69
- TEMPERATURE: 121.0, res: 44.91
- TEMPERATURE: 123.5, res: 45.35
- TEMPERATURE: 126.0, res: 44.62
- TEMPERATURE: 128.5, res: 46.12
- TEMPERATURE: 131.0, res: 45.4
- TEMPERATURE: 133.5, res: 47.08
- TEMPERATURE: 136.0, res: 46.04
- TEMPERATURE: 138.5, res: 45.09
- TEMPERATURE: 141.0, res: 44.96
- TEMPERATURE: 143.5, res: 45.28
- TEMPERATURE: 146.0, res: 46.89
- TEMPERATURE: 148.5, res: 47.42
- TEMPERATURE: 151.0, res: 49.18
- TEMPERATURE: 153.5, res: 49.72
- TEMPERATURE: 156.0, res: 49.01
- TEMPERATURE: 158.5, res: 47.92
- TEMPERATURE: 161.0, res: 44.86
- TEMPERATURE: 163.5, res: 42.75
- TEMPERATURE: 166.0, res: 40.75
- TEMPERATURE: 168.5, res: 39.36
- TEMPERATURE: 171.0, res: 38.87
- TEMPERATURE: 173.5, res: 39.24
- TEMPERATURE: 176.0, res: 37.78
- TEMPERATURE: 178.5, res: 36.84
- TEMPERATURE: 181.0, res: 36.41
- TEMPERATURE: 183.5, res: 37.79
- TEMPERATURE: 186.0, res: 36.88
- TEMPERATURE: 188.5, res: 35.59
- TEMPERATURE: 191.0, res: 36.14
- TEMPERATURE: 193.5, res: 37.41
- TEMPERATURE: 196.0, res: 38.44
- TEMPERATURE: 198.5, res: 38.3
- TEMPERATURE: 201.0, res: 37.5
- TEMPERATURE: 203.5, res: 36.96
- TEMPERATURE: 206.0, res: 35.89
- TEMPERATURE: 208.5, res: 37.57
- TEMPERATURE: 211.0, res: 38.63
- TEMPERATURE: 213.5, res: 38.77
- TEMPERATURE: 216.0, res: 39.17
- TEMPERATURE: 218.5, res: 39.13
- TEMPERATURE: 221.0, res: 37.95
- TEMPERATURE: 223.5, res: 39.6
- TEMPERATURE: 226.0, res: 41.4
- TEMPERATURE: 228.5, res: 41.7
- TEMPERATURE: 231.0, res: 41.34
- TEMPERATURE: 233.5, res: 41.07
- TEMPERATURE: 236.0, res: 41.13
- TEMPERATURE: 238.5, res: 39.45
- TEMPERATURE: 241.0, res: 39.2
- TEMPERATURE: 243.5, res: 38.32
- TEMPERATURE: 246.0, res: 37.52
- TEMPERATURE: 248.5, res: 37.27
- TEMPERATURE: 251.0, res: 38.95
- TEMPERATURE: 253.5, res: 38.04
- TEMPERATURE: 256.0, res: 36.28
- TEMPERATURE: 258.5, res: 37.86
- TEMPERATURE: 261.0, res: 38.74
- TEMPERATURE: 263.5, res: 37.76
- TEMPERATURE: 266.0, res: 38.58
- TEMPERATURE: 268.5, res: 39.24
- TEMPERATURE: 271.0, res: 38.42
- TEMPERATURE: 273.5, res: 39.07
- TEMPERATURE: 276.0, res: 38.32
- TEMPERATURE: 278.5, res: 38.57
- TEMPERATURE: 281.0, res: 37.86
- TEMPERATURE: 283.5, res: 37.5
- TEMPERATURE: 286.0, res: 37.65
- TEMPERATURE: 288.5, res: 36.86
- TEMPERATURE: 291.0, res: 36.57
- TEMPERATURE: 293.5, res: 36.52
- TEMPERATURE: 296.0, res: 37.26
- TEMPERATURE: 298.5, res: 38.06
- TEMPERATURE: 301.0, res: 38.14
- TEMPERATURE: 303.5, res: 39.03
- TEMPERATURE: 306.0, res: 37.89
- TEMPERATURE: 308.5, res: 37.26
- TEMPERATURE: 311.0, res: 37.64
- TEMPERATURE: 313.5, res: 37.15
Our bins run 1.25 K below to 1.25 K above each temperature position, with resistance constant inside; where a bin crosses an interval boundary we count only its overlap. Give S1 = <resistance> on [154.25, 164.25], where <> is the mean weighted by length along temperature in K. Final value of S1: 46.5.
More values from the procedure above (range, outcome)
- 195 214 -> 37.7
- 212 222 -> 38.8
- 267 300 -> 37.8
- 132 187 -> 43.2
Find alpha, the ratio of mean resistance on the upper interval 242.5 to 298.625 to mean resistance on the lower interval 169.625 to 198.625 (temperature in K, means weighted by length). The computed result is 1.0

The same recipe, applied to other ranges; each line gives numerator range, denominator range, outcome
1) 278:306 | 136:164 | 0.81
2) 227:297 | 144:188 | 0.91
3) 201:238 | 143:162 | 0.82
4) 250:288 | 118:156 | 0.82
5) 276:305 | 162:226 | 0.99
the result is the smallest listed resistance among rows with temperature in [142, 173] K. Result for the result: 38.87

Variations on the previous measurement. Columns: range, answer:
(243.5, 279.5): 36.28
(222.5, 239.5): 39.45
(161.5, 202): 35.59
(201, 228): 35.89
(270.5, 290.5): 36.86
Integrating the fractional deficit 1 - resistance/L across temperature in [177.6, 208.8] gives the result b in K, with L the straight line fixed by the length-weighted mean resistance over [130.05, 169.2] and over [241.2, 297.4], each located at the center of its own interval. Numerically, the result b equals 4.3 K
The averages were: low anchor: 45.8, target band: 37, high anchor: 37.9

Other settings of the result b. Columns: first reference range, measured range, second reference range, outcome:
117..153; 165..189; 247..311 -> 3.09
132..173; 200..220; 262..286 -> 1.90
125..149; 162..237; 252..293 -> 6.15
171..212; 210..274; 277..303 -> -2.66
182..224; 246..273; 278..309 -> -0.33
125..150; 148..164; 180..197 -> -1.79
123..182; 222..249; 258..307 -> 0.22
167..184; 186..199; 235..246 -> 0.45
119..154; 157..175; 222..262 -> 0.91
